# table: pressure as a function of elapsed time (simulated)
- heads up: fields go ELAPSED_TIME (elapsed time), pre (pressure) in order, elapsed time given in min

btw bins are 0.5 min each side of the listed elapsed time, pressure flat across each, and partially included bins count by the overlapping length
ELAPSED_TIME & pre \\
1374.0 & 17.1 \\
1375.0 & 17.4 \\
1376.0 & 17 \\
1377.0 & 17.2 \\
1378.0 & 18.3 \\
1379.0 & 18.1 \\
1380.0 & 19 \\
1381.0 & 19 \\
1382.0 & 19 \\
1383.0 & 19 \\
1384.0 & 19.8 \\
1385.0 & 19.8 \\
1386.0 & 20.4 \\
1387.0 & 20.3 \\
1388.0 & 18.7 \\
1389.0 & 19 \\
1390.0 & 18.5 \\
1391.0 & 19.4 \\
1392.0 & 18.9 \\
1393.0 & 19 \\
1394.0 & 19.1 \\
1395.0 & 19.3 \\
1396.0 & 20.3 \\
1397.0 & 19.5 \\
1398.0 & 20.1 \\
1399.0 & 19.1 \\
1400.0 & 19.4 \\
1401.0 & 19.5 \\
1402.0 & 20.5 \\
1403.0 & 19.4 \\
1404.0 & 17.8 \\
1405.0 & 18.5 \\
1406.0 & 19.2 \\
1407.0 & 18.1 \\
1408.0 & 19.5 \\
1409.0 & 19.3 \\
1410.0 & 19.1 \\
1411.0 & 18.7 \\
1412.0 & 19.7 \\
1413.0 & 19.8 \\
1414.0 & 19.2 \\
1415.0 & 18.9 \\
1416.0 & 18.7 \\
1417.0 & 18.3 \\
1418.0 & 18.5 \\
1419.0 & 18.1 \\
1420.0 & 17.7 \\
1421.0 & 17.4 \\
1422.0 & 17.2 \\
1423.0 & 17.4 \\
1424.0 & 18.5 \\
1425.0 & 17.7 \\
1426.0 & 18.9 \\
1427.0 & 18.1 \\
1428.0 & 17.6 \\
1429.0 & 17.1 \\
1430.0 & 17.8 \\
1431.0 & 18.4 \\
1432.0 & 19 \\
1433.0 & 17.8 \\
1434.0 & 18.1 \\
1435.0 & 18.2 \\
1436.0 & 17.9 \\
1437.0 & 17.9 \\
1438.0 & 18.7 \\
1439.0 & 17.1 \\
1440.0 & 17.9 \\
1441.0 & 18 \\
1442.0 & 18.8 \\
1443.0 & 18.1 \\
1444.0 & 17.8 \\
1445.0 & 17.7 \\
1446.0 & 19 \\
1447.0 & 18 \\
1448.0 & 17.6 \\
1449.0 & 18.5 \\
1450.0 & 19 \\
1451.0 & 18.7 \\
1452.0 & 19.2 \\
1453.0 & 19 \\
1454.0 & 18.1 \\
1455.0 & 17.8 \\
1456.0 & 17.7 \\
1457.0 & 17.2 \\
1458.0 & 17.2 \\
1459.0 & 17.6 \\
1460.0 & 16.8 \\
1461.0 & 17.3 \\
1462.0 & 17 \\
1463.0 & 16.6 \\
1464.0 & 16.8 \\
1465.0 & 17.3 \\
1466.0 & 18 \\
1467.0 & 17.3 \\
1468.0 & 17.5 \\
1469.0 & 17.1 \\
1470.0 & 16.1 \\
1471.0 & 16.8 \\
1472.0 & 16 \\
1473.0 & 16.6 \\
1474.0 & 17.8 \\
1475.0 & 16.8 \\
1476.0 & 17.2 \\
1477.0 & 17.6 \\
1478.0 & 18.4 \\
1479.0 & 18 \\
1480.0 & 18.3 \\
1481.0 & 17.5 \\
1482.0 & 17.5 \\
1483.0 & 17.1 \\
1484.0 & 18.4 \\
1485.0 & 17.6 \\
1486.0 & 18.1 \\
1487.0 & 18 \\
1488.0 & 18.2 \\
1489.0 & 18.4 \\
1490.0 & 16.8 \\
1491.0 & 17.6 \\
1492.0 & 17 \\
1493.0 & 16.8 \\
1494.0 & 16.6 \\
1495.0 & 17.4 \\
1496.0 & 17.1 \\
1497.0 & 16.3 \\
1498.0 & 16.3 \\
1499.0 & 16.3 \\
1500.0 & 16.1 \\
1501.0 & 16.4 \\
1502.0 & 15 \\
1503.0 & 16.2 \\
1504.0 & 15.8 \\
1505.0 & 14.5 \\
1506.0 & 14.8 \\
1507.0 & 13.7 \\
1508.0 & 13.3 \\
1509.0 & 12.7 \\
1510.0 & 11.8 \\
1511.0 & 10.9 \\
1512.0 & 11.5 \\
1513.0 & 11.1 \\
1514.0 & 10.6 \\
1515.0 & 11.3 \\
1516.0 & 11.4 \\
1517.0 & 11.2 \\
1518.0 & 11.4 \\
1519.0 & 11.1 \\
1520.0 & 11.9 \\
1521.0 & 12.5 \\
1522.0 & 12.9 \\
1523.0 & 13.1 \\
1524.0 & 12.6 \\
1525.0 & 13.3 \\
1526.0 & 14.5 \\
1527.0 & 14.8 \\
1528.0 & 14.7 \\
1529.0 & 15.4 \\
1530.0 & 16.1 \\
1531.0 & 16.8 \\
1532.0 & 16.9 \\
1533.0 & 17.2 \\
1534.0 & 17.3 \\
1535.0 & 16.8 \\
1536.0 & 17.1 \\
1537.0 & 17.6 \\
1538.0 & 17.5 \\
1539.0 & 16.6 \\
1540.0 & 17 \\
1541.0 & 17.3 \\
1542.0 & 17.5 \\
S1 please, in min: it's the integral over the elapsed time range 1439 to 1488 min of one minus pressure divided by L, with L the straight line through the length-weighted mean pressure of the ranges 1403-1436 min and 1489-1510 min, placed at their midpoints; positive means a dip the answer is -2.1 min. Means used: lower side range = 18.4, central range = 17.7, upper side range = 15.8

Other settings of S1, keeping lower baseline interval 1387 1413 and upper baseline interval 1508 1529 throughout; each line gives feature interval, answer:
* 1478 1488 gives -2.4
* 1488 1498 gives -2.4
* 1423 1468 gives -3.7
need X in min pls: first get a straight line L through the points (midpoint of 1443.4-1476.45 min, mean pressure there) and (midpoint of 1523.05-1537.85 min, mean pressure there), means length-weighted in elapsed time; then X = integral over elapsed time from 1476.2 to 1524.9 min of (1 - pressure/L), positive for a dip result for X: 4.3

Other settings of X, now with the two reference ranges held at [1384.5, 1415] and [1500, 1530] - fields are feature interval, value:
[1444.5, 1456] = -1.22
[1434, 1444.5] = -0.51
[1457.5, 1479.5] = -2.12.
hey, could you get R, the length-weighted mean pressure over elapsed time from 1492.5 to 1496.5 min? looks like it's 17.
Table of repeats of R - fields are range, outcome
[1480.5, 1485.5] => 17.6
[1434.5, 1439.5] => 18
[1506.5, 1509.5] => 13.2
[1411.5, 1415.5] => 19.4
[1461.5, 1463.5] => 16.8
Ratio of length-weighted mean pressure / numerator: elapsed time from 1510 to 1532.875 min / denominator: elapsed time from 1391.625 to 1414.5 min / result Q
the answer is 0.68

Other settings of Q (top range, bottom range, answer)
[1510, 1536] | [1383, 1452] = 0.72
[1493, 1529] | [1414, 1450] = 0.76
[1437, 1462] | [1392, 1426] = 0.95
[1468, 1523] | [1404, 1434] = 0.84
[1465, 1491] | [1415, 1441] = 0.97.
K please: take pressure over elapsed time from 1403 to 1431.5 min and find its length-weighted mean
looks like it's 18.4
